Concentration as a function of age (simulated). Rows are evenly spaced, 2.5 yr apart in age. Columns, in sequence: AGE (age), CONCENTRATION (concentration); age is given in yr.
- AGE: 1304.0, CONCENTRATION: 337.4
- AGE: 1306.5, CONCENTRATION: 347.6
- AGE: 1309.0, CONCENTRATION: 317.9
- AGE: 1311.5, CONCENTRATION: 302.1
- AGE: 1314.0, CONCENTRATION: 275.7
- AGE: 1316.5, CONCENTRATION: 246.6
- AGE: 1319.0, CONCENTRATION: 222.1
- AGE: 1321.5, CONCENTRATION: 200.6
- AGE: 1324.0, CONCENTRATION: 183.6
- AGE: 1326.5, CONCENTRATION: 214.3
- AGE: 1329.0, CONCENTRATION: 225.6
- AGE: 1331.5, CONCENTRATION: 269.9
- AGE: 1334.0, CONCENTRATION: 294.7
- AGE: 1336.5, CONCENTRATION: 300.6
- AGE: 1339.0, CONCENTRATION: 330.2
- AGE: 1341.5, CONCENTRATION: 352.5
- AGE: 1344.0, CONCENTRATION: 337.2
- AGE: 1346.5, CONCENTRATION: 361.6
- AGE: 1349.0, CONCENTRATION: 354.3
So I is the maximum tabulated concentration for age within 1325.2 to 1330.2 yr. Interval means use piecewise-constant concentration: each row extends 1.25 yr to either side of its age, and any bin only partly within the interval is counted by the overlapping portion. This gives 225.6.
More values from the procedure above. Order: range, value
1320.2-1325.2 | 200.6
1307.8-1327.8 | 317.9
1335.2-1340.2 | 330.2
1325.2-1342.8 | 352.5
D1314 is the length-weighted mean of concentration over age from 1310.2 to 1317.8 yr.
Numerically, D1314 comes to 275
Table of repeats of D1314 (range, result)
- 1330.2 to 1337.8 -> 288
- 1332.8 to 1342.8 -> 320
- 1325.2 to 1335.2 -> 251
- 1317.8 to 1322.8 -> 211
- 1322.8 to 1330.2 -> 208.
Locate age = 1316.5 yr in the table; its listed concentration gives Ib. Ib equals 246.6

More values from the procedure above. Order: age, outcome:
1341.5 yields 352.5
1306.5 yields 347.6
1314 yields 275.7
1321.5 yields 200.6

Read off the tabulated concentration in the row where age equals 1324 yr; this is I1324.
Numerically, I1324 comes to 183.6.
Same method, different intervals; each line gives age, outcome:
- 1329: 225.6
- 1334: 294.7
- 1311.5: 302.1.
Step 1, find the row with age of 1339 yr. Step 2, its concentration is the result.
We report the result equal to 330.2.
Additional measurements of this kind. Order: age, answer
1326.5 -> 214.3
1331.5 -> 269.9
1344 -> 337.2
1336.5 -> 300.6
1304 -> 337.4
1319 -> 222.1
